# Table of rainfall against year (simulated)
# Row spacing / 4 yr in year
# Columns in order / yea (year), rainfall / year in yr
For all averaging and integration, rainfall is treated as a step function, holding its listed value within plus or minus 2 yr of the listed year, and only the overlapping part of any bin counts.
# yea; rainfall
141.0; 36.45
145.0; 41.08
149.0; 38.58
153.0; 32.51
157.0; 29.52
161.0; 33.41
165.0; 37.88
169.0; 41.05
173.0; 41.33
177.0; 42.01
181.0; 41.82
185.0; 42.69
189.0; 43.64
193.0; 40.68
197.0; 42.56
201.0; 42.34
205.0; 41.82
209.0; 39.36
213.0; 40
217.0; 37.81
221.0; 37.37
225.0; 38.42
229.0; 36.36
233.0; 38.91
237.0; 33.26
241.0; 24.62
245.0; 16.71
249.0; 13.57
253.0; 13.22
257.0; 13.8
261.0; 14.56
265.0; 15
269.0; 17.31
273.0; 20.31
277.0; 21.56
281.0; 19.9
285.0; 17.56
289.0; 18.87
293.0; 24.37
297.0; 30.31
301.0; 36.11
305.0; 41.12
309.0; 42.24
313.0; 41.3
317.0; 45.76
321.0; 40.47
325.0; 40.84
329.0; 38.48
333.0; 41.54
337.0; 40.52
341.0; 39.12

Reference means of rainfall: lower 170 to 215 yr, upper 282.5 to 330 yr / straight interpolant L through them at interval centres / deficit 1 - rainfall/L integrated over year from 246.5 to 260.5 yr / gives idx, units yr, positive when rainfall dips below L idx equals 8.9 yr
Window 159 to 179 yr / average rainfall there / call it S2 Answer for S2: 39.1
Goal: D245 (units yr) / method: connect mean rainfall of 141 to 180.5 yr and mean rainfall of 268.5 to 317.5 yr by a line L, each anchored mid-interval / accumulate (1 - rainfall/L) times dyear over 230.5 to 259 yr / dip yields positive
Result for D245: 8.8 yr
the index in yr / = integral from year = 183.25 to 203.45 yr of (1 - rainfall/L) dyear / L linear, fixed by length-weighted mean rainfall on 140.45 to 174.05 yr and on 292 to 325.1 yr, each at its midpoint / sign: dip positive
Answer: -2.8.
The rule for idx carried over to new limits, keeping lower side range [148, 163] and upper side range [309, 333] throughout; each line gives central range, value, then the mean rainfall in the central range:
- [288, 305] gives 4.5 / 29.5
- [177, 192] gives -3.4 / 42.5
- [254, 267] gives 8.1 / 14.4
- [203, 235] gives -2.1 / 38.8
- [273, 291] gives 9.1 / 19.6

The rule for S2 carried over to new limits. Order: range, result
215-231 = 37.5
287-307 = 30.2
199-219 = 40.3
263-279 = 18.5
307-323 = 42.4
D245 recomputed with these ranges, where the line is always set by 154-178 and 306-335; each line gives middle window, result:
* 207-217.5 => -0.2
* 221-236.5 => 0.6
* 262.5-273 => 6.1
